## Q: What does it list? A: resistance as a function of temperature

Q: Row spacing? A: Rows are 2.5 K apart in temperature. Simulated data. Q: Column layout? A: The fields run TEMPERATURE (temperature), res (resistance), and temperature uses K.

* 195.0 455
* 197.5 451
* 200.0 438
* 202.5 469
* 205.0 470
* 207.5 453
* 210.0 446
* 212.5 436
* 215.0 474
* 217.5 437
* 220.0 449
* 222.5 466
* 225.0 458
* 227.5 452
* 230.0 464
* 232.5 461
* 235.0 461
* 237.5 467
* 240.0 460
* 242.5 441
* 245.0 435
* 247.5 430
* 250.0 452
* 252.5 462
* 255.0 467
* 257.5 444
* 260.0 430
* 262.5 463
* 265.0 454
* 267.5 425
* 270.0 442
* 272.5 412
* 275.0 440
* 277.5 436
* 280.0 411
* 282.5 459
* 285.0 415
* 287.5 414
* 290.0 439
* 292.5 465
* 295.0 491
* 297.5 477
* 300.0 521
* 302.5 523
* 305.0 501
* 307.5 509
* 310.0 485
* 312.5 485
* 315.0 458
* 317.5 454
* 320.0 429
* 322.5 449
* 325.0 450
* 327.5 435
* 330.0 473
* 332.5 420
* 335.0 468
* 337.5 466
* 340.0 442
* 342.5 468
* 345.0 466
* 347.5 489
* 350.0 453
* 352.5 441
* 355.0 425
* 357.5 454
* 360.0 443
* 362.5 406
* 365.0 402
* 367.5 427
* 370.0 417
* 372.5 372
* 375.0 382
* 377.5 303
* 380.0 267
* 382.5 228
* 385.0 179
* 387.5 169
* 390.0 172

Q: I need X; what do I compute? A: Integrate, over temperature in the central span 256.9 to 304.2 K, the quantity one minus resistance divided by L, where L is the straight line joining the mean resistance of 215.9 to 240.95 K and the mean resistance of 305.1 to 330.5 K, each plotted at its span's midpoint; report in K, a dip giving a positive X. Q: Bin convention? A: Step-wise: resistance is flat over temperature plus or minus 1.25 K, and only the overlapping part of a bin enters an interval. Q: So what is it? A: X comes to 1.1 K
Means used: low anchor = 458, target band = 451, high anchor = 464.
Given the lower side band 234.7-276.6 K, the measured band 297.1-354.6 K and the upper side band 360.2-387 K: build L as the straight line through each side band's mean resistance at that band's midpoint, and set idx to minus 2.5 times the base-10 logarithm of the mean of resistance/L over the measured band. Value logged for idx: -0.220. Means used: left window 446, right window 338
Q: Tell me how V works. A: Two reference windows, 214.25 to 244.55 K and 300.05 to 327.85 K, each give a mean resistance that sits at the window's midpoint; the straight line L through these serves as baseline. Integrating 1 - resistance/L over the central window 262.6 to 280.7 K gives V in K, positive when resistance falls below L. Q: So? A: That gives 1.2 K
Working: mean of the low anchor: 457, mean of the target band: 434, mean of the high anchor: 474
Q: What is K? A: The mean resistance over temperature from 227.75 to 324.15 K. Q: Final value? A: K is 456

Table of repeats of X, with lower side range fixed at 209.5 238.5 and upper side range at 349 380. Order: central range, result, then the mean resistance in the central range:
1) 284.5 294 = -0.1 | 436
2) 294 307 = -2.3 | 503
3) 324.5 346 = -2.0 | 454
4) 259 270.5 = -0.1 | 443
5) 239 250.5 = 0.1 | 443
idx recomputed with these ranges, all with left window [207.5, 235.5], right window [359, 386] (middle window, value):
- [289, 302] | -0.196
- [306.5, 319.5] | -0.212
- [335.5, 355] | -0.240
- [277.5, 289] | -0.039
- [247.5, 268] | -0.050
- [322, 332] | -0.181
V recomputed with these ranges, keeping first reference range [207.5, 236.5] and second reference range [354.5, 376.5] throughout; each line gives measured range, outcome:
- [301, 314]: -2.1 K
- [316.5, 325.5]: -0.4 K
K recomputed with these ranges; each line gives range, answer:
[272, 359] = 458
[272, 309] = 462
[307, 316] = 483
